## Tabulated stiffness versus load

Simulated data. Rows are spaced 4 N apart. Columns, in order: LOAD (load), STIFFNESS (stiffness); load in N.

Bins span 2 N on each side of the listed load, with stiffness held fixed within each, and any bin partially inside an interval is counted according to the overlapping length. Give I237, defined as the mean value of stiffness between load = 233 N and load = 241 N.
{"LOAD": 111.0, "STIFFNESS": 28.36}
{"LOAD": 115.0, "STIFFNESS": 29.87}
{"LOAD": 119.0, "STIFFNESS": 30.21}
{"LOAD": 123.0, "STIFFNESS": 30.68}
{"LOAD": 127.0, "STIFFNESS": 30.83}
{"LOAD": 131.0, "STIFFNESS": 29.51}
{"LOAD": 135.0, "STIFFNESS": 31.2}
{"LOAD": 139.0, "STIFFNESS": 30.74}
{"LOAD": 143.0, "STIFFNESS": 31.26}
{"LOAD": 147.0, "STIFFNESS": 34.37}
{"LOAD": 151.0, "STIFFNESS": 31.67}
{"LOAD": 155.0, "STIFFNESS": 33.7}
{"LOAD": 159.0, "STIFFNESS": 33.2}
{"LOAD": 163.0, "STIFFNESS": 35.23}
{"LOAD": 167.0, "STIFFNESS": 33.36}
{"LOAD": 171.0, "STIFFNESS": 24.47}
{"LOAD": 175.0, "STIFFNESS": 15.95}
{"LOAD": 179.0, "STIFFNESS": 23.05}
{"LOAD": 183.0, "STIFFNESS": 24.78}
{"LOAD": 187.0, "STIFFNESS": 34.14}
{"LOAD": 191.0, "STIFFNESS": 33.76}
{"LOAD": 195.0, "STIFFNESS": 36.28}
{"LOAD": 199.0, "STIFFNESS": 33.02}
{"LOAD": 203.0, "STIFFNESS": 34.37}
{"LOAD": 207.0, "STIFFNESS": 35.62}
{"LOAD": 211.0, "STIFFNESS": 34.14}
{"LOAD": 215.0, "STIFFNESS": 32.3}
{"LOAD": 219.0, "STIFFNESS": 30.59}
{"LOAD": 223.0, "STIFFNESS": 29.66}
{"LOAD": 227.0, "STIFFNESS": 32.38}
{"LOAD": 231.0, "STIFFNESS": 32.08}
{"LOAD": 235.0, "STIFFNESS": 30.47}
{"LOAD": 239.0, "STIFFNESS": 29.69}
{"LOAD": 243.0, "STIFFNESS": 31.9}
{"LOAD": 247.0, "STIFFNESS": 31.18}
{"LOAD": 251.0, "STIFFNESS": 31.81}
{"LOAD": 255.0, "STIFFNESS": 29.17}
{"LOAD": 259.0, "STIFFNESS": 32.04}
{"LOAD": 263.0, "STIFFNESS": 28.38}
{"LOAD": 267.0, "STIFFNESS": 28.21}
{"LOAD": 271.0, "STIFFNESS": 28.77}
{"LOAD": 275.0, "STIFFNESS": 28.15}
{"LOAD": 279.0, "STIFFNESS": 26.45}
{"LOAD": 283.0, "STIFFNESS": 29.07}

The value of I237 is 30.1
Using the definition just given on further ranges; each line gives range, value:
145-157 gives 33.2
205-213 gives 34.9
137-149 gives 32.1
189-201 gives 34.4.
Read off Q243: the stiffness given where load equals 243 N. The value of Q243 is 31.9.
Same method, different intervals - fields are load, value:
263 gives 28.38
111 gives 28.36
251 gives 31.81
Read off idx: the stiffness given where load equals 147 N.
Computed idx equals 34.37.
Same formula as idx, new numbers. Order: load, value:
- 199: 33.02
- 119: 30.21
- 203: 34.37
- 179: 23.05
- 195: 36.28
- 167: 33.36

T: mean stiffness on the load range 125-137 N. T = 30.5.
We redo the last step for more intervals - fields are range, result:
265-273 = 28.5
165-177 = 24.6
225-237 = 31.6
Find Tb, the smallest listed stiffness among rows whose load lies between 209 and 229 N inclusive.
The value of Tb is 29.66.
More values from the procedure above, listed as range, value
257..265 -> 28.38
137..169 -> 30.74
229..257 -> 29.17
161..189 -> 15.95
